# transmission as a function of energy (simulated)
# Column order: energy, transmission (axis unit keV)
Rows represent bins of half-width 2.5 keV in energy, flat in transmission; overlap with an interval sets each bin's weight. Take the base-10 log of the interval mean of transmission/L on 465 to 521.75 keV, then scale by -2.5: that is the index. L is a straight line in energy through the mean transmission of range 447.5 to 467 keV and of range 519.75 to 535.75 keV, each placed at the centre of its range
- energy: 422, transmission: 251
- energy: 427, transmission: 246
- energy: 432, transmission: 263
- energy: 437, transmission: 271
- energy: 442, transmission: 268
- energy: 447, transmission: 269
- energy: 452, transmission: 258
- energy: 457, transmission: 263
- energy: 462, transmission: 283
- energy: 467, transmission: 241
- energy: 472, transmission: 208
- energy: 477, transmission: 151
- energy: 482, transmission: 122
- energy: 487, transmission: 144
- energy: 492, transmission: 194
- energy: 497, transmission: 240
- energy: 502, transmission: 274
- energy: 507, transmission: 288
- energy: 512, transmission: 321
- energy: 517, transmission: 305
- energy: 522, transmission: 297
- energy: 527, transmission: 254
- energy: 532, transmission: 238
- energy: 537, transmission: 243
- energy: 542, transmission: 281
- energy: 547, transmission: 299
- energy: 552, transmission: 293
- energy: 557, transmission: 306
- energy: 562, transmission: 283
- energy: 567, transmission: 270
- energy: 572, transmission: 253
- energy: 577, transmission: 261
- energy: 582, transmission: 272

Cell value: 0.149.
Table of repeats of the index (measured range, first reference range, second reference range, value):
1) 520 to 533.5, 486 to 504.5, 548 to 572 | -0.06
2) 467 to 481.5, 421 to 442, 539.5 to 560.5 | 0.43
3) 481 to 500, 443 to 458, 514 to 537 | 0.42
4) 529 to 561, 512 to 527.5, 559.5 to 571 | 0.02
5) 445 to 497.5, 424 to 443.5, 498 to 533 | 0.25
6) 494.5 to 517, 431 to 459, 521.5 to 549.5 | -0.07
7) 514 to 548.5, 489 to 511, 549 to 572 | -0.02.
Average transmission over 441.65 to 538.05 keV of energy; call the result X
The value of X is 242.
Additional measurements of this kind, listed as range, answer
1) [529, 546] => 258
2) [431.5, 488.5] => 229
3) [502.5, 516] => 300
